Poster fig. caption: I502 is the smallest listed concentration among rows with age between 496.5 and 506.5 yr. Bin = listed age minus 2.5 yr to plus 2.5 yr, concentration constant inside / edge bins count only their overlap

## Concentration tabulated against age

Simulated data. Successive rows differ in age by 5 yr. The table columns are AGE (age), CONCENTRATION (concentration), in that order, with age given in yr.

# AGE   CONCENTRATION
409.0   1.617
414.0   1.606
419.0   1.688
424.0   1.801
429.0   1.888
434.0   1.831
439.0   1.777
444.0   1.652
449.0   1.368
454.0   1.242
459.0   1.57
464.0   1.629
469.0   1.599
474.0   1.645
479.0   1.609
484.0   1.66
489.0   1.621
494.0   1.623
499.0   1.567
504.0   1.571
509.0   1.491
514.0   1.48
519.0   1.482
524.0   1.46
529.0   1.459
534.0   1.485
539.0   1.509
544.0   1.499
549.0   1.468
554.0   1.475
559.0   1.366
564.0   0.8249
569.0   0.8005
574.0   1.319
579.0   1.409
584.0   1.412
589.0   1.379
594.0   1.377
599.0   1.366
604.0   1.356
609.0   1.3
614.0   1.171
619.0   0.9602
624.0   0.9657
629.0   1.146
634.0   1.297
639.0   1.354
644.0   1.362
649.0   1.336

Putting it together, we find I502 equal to 1.567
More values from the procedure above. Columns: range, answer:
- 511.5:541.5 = 1.459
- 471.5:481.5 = 1.609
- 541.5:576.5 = 0.8005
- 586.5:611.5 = 1.3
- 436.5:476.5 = 1.242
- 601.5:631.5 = 0.9602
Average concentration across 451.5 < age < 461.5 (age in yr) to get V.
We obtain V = 1.41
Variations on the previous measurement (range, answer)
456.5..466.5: 1.6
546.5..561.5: 1.44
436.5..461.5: 1.52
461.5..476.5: 1.62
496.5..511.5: 1.54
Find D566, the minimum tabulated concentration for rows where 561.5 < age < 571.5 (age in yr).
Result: 0.8005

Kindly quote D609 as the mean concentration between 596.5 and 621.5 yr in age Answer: 1.23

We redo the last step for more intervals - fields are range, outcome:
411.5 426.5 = 1.7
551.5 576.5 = 1.16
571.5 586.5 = 1.38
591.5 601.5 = 1.37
